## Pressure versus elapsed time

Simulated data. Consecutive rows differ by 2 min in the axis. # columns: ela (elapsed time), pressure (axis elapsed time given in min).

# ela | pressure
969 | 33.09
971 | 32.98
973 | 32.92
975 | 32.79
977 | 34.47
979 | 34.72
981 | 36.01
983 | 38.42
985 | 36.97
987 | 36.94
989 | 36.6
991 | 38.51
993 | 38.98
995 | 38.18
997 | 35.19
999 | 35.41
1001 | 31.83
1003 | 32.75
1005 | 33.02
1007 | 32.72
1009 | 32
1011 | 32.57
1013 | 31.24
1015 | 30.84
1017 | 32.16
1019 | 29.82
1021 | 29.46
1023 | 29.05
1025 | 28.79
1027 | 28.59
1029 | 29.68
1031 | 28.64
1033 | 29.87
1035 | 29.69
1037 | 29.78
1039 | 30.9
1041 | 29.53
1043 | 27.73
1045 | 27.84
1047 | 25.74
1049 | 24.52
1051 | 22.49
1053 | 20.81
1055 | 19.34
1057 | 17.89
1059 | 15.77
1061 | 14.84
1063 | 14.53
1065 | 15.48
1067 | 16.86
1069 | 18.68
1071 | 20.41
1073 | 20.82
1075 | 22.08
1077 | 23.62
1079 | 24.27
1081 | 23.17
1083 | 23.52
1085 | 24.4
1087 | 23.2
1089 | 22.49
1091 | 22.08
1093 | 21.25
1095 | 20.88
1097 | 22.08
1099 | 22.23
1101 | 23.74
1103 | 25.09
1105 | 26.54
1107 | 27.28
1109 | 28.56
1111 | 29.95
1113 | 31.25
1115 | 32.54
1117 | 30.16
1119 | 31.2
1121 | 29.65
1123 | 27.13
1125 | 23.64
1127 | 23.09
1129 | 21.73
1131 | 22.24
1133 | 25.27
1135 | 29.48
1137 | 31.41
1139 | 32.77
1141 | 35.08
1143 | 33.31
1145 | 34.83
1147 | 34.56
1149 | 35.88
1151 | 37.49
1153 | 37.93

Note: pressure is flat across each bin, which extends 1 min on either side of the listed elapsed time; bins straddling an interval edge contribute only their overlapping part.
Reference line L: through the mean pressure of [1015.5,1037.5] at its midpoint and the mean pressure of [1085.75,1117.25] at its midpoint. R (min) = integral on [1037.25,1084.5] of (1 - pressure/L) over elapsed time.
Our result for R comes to 9.9 min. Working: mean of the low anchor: 29.6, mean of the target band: 21.9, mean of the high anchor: 25.5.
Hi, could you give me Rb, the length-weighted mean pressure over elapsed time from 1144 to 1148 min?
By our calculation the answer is 34.7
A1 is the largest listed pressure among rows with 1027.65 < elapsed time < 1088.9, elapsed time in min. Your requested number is 30.9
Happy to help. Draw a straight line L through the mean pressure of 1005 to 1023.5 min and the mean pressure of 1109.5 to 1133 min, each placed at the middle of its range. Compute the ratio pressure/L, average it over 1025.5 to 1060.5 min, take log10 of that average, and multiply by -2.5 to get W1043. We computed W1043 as 0.18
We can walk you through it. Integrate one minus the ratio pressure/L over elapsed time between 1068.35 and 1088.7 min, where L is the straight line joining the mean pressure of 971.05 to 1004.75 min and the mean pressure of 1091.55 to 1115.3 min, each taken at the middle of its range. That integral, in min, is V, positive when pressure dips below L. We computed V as 3.9 min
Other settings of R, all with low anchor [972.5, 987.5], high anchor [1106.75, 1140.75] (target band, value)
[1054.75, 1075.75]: 9.01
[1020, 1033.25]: 1.60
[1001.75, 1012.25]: 0.47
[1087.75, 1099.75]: 3.18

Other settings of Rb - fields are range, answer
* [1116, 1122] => 30.3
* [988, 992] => 37.6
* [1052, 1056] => 20.1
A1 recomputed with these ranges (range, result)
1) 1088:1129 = 32.54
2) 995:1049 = 38.18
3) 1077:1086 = 24.4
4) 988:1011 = 38.98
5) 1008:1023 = 32.57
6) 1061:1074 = 20.82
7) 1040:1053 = 29.53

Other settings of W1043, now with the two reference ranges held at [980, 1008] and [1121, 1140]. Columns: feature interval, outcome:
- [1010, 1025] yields 0.12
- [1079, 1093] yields 0.27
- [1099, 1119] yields -0.01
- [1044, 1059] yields 0.39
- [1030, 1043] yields 0.12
